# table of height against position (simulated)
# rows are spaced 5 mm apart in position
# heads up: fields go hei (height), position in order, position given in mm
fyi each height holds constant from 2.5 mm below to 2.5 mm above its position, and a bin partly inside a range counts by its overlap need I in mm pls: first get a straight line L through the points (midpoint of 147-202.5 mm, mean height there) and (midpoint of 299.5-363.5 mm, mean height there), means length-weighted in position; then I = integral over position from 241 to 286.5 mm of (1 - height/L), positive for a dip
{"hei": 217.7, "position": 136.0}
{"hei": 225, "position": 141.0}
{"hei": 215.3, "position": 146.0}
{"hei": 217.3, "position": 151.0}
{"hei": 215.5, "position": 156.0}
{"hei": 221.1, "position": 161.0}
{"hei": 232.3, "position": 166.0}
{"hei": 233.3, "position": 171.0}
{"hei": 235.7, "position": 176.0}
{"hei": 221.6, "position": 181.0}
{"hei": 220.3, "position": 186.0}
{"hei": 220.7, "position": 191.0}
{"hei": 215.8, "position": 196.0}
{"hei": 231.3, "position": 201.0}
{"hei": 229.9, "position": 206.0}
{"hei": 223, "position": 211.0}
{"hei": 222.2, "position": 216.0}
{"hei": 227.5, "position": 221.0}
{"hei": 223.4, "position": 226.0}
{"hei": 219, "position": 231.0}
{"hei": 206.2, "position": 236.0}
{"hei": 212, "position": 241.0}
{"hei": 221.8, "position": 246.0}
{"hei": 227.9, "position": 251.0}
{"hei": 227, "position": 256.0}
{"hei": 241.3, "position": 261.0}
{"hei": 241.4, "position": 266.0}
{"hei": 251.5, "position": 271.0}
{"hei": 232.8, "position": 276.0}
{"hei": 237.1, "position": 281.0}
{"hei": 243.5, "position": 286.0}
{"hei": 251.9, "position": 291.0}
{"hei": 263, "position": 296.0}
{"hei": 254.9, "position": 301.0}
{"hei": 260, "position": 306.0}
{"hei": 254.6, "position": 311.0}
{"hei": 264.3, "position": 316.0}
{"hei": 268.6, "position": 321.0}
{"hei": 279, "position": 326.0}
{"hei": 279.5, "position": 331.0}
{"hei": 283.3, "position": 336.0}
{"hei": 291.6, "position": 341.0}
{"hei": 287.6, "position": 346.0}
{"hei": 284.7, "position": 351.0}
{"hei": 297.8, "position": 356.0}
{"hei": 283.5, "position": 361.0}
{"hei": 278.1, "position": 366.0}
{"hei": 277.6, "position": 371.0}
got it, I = 3.5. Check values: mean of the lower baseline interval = 224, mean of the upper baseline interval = 276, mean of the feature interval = 234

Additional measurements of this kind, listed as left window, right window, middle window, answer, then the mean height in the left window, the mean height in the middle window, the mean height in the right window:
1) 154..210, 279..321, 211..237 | 1.6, 225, 221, 255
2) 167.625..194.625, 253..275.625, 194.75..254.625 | 2.8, 226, 222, 239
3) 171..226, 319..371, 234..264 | 2.7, 225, 223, 283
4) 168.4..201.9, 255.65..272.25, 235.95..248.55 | 1.2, 225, 215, 241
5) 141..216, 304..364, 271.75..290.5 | 1.4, 224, 241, 278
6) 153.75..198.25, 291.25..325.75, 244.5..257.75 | 1.1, 224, 226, 261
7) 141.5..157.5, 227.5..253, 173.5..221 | -1.6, 217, 225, 217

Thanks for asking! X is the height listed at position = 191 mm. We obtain 220.7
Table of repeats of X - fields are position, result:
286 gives 243.5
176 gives 235.7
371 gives 277.6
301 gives 254.9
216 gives 222.2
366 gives 278.1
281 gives 237.1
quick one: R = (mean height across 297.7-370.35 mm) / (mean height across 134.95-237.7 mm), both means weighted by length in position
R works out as 1.2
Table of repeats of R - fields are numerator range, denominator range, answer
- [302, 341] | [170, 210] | 1.20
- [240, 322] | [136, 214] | 1.09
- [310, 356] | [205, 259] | 1.26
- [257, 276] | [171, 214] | 1.07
